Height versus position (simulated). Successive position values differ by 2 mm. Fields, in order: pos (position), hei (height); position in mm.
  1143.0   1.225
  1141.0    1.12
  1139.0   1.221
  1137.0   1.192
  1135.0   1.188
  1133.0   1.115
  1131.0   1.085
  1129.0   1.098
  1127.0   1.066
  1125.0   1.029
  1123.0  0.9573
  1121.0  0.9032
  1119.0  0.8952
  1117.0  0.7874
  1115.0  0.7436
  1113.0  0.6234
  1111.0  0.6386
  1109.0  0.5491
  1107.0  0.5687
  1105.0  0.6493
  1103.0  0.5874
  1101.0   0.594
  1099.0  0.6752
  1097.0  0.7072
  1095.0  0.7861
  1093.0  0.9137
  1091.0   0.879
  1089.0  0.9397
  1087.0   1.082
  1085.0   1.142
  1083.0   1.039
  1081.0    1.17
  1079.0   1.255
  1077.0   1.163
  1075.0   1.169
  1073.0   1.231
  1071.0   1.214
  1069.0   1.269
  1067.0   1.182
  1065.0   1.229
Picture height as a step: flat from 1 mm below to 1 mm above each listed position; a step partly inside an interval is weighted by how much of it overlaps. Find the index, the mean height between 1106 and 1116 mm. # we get 0.625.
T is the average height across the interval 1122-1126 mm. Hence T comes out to 0.993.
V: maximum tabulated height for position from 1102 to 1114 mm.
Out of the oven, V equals 0.6493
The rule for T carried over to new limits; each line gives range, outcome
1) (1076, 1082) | 1.2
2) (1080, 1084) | 1.1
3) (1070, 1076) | 1.2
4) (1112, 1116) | 0.683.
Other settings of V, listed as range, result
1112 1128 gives 1.066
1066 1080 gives 1.269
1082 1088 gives 1.142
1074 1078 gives 1.169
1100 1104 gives 0.594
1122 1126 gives 1.029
